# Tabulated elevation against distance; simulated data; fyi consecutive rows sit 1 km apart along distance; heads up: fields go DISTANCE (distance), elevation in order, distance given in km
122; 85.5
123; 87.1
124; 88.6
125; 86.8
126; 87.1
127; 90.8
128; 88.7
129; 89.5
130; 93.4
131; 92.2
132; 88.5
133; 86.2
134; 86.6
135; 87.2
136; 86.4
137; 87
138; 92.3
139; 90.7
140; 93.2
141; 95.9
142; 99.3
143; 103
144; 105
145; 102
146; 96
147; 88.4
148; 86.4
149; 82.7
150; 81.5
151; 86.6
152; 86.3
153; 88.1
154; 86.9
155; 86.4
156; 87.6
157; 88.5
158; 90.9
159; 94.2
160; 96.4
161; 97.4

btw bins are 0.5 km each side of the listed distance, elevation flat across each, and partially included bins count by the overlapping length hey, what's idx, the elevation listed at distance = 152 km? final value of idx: 86.3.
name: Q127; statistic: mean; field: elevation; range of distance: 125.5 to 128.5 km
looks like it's 88.9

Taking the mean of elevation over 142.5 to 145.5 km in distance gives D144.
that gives 103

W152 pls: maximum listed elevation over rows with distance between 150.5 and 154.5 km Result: 88.1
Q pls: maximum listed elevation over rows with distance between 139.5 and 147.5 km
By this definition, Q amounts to 105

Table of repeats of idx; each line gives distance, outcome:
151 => 86.6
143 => 103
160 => 96.4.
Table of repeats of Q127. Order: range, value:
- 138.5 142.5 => 94.8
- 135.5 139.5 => 89.1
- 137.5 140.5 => 92.1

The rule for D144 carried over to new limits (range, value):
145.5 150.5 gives 87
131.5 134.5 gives 87.1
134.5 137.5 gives 86.9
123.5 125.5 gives 87.7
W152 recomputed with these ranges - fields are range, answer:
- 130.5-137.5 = 92.2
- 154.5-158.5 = 90.9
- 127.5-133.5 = 93.4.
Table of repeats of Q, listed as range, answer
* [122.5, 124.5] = 88.6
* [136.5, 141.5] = 95.9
